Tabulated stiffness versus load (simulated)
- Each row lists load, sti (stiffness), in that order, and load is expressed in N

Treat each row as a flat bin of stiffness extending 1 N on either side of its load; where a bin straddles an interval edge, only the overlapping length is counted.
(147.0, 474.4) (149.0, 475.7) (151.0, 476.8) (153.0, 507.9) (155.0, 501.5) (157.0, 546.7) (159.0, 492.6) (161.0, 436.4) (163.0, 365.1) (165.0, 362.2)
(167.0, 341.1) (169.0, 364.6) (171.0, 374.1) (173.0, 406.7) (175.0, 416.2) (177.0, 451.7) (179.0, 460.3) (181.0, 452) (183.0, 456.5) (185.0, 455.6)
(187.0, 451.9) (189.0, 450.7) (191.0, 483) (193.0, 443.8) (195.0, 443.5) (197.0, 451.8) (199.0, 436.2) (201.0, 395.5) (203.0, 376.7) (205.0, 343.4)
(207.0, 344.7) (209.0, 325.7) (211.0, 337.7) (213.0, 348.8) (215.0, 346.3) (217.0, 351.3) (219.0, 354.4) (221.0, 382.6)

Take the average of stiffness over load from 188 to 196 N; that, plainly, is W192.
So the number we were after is 455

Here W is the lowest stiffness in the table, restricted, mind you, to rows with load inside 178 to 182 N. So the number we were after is 452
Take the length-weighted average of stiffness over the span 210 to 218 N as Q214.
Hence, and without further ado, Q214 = 346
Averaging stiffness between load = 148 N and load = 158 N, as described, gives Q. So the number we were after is 502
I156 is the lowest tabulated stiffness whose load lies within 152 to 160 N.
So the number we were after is 492.6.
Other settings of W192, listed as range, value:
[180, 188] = 454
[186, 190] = 451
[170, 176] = 399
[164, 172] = 360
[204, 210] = 338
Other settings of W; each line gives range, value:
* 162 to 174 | 341.1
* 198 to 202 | 395.5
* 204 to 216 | 325.7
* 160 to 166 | 362.2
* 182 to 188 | 451.9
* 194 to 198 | 443.5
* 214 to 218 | 346.3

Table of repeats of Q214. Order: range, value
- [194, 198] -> 448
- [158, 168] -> 399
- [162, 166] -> 364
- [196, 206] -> 401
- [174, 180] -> 443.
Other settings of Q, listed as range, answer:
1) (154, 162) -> 494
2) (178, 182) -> 456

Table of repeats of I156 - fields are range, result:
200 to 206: 343.4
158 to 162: 436.4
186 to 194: 443.8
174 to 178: 416.2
